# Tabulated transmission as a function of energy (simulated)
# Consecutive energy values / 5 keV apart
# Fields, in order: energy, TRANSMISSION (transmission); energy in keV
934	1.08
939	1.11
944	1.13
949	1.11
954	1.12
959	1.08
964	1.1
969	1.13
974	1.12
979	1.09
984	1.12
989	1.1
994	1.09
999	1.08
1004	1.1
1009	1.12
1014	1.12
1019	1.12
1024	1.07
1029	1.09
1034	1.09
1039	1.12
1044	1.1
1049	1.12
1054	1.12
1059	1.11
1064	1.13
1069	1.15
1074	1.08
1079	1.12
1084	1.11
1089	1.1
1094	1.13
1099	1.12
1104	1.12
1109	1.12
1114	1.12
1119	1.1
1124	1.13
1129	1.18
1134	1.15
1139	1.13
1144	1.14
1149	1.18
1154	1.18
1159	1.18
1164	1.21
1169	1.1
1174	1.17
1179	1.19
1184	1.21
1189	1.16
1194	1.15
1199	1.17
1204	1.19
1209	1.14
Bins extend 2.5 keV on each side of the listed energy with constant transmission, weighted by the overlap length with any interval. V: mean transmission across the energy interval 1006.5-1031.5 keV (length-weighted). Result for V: 1.1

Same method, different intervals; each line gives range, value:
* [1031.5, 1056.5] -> 1.11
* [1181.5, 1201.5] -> 1.17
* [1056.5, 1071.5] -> 1.13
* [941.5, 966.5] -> 1.11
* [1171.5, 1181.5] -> 1.18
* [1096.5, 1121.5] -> 1.12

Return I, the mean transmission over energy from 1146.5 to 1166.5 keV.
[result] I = 1.19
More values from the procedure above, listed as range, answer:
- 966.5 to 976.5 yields 1.12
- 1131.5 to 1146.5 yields 1.14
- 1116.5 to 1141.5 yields 1.14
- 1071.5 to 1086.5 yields 1.1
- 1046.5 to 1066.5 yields 1.12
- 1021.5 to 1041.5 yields 1.09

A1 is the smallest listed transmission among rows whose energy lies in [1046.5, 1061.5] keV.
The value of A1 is 1.11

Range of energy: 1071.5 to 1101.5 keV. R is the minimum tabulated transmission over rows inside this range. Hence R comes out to 1.08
